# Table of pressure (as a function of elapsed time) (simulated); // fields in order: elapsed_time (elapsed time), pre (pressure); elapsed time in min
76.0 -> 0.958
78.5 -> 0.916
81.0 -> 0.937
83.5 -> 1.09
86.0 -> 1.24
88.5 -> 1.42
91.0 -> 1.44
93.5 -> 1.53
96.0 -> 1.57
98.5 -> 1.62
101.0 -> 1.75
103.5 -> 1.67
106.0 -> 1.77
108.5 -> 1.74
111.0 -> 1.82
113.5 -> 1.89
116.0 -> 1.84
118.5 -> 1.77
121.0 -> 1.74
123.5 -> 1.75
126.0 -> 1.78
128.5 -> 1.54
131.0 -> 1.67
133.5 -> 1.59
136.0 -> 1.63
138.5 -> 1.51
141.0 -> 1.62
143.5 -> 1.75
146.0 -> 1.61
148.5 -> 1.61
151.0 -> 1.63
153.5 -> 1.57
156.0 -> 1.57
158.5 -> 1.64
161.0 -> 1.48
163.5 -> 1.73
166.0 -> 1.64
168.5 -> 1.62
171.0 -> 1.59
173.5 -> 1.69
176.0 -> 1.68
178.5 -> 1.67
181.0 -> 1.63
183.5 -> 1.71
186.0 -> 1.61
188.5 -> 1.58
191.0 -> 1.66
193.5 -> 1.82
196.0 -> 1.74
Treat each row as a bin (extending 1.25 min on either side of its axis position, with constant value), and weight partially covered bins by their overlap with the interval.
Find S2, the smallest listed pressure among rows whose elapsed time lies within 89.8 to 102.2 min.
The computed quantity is 1.44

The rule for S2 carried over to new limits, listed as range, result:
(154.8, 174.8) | 1.48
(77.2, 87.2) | 0.916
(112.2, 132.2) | 1.54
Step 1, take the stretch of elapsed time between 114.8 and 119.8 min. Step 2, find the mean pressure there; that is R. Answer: 1.8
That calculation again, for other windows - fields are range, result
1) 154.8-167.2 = 1.61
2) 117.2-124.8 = 1.75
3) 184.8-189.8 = 1.6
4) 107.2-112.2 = 1.78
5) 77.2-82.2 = 0.927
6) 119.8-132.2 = 1.7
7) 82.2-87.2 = 1.16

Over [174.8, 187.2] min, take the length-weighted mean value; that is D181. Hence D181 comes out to 1.66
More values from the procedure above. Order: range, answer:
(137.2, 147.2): 1.62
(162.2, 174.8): 1.65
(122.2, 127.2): 1.76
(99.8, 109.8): 1.73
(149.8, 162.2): 1.58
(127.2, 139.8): 1.59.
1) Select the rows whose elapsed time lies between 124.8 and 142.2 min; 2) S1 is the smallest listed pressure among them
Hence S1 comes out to 1.51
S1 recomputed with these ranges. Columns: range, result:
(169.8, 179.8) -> 1.59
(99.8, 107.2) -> 1.67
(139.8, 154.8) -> 1.57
